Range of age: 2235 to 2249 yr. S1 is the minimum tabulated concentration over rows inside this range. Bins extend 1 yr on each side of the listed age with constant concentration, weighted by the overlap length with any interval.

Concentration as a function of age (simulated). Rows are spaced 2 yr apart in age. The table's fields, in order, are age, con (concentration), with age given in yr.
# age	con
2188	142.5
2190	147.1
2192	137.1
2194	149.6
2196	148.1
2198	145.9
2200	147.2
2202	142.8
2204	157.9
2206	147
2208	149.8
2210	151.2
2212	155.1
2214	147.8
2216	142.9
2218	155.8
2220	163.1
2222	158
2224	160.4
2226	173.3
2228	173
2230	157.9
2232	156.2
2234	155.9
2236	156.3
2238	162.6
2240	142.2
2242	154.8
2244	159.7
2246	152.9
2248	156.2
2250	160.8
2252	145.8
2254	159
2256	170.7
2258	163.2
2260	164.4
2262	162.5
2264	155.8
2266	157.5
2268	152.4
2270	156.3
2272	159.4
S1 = 142.2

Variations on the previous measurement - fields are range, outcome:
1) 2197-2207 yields 142.8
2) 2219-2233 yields 156.2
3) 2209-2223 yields 142.9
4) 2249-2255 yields 145.8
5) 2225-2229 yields 173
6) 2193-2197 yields 148.1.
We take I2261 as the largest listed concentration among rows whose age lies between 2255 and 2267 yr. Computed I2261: 170.7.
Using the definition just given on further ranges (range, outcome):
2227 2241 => 173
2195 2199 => 148.1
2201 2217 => 157.9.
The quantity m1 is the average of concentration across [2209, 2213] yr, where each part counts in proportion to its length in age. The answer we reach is 153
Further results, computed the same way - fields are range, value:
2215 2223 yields 155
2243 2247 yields 156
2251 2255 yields 152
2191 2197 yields 145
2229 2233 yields 157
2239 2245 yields 152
